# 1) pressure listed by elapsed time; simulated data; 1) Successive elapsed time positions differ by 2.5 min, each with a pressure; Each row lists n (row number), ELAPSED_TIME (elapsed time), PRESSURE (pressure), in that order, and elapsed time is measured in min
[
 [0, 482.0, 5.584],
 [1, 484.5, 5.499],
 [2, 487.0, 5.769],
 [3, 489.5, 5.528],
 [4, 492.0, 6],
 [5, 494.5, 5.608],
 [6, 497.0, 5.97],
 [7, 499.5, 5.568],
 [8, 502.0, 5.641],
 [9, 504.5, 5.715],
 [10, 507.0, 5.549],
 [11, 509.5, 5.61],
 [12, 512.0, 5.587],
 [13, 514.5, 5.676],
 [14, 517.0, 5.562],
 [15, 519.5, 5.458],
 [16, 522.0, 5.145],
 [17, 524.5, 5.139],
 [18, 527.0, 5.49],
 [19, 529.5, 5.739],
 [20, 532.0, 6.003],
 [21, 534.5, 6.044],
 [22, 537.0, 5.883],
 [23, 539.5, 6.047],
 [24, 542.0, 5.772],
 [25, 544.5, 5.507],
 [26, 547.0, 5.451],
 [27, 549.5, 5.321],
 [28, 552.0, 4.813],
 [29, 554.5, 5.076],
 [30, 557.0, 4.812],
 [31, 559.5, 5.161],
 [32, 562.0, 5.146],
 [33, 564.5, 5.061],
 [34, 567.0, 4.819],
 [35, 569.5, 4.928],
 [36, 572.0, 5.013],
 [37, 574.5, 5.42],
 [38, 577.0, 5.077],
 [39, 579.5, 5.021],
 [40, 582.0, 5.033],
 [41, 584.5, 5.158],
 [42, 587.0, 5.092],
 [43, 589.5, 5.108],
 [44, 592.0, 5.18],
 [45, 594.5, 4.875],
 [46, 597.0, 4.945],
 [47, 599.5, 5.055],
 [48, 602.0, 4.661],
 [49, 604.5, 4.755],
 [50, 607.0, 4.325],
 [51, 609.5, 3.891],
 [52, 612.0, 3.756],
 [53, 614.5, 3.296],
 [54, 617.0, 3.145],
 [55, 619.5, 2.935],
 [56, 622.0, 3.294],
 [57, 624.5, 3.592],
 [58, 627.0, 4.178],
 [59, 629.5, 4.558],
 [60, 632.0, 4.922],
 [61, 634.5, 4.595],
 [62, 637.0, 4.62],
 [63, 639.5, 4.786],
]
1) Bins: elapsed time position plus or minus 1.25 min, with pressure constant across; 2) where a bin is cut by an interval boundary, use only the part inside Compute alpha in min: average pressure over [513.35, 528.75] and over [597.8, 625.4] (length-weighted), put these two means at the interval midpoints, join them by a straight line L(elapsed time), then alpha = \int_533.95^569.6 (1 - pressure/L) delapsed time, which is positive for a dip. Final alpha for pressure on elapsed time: -2.98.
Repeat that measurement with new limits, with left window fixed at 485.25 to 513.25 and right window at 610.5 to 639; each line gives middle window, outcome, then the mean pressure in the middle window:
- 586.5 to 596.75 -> -1.5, 5.05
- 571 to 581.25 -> -1.2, 5.13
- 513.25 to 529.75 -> -0.2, 5.44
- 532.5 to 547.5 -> -2.1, 5.81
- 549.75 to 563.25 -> -0.4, 5.03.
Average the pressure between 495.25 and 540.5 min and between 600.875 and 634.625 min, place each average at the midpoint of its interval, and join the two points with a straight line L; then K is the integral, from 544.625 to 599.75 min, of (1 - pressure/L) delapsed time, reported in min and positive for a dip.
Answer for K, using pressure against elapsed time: -4.1 min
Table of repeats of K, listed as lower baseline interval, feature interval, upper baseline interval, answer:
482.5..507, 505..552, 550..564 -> -2.36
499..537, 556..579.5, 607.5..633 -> -1.73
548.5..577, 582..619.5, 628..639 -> 2.88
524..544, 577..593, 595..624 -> -1.78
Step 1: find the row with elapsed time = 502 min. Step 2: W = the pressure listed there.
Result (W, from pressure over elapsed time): 5.641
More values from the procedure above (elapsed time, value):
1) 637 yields 4.62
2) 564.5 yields 5.061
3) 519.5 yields 5.458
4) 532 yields 6.003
